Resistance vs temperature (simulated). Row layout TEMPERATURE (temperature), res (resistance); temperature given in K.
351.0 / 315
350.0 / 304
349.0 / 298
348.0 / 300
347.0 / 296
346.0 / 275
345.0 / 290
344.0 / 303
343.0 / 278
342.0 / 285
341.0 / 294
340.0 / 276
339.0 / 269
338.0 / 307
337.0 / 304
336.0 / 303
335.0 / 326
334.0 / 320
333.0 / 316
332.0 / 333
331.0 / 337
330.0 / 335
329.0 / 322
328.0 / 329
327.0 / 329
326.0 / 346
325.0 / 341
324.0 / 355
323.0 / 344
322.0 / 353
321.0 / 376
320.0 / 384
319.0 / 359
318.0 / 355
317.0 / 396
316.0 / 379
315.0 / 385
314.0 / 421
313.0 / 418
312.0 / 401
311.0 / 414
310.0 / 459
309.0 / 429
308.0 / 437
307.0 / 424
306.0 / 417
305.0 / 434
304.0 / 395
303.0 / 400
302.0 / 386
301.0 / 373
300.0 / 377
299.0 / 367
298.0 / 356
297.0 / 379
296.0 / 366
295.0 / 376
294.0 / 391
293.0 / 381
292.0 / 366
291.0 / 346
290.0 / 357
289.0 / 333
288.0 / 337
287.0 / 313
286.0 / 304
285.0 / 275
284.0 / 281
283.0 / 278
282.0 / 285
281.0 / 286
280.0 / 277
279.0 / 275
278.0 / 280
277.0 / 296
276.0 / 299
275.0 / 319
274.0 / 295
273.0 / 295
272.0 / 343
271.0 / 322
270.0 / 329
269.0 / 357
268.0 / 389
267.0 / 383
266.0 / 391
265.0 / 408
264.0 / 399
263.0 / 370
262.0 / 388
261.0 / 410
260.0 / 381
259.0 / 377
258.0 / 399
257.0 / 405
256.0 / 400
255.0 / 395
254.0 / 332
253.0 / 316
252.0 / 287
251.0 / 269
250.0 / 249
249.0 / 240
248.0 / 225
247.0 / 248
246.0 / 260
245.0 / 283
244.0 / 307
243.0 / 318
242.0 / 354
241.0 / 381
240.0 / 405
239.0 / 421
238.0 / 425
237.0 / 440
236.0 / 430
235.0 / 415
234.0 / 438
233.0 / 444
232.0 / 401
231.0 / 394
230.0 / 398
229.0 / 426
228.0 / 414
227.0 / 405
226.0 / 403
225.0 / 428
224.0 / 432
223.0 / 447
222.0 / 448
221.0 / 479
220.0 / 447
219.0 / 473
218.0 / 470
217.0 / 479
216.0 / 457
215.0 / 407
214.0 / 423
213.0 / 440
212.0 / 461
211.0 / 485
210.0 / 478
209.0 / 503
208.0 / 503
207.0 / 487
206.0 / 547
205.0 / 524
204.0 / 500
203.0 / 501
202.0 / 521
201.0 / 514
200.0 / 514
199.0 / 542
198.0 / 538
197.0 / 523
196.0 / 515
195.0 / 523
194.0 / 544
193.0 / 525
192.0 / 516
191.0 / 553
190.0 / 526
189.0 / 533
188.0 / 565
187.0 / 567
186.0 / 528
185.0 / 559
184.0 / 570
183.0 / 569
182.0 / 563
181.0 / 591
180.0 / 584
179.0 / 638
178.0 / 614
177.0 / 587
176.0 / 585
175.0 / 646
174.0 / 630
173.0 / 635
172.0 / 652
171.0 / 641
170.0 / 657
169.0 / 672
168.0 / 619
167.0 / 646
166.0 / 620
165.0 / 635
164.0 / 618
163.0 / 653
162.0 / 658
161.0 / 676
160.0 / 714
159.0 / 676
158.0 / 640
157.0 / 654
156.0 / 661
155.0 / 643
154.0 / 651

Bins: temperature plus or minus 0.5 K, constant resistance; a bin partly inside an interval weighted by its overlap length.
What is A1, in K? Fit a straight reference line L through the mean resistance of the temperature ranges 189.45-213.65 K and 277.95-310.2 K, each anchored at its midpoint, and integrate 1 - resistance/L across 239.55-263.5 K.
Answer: 5.22 K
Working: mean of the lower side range 511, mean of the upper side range 356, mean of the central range 333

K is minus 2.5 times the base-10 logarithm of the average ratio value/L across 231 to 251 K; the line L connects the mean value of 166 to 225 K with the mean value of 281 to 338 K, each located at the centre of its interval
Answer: 0.311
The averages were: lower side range 536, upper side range 360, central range 351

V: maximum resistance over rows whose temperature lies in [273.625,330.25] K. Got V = 459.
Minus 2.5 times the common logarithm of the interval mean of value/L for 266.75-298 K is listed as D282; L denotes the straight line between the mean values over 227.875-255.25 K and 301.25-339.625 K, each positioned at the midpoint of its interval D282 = 0.11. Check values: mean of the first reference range 353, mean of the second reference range 367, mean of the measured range 326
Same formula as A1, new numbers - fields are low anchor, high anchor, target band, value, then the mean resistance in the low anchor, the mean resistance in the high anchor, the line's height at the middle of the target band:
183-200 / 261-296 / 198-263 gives 5.3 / 539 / 335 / 448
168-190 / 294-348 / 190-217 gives 2.7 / 598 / 355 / 556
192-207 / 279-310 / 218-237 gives 1.7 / 522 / 358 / 474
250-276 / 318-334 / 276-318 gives -1.5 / 355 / 344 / 349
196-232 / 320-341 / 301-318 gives -2.8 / 469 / 327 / 352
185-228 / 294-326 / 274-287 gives 4.0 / 492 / 388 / 418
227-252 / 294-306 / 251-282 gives 2.1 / 357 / 384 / 369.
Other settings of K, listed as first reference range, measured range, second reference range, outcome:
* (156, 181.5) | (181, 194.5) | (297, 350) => 0.10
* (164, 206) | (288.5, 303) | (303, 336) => 0.11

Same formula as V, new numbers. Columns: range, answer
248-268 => 410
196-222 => 547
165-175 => 672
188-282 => 565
